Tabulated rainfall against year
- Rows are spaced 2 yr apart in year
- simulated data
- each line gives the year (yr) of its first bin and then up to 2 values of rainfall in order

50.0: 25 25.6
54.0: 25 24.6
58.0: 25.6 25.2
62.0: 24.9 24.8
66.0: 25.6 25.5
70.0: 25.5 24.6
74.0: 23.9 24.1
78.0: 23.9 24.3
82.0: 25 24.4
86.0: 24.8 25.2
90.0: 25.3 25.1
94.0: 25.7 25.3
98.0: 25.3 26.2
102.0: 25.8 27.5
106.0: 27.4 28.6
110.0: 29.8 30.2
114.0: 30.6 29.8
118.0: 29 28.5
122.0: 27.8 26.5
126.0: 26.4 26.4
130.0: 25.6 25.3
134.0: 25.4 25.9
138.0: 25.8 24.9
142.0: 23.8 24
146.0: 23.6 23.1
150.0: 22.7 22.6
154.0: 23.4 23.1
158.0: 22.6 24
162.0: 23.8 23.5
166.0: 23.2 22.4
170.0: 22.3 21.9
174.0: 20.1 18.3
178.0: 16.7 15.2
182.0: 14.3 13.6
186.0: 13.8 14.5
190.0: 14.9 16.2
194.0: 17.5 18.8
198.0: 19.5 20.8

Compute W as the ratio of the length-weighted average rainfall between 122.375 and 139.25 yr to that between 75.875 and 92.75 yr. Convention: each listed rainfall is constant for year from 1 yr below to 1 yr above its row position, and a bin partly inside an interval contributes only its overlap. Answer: 1.1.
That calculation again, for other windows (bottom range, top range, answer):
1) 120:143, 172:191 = 0.62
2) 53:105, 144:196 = 0.79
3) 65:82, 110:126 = 1.17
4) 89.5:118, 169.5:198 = 0.62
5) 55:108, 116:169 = 0.98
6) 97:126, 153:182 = 0.76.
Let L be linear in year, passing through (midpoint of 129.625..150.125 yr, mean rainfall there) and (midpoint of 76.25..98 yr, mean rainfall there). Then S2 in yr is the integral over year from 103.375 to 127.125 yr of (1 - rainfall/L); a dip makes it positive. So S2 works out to -3.6 yr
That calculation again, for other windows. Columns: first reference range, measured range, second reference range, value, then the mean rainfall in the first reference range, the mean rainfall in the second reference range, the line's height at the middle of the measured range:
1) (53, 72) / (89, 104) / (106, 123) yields 1.1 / 25.2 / 29.2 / 27.8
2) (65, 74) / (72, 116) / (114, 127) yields 0.8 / 25.1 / 28.2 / 26.6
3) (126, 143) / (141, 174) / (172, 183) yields -3.2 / 25.4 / 17.4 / 21.1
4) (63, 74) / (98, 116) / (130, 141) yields -2.0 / 25.1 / 25.5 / 25.3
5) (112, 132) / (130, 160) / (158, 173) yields 1.4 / 27.8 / 23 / 25.3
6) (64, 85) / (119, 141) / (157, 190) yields -4.7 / 24.7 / 19.3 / 21.6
